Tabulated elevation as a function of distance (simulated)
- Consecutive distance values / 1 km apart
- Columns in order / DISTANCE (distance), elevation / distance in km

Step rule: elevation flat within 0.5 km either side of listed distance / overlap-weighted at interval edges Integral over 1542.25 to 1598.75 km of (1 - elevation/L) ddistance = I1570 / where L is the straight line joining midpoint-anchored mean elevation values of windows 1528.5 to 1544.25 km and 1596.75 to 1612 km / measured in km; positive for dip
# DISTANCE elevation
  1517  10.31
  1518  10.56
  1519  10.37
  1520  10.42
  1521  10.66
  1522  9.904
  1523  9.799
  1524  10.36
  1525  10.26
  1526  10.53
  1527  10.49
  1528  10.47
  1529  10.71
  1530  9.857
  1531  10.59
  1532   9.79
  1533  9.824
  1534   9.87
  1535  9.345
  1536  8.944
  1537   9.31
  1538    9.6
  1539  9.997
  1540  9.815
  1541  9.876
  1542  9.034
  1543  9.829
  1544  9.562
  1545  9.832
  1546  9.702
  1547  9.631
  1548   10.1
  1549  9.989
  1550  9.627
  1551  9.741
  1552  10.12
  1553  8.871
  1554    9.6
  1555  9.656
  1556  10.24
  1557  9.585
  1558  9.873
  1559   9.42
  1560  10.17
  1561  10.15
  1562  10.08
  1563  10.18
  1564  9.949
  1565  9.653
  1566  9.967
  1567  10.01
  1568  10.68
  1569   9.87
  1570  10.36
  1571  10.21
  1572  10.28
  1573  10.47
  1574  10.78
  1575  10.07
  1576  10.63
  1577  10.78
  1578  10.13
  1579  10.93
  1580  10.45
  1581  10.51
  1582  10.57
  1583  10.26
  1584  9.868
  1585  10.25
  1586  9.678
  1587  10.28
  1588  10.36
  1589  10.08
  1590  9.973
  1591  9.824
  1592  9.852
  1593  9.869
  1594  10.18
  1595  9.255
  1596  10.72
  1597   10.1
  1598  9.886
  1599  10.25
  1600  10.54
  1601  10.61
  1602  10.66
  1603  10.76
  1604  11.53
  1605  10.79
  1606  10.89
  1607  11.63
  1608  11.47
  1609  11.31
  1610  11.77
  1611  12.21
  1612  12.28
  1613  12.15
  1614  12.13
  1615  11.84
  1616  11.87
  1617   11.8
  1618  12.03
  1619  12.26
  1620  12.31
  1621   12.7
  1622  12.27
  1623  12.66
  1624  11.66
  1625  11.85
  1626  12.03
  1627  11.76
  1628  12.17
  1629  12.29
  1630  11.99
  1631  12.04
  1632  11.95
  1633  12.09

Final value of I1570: 1.8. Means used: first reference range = 9.75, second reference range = 11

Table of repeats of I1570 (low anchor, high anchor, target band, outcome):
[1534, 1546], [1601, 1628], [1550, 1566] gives 0.5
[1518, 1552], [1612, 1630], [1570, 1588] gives 1.1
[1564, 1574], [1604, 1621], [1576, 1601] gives 1.6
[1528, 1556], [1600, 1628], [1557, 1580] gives 0.6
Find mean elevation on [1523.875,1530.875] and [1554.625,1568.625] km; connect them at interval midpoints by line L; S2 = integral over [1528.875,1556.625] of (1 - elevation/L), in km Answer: 1.3 km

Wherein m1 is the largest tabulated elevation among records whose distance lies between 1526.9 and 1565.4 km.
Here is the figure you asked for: 10.71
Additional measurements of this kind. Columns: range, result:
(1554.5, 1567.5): 10.24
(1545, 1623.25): 12.7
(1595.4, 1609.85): 11.63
